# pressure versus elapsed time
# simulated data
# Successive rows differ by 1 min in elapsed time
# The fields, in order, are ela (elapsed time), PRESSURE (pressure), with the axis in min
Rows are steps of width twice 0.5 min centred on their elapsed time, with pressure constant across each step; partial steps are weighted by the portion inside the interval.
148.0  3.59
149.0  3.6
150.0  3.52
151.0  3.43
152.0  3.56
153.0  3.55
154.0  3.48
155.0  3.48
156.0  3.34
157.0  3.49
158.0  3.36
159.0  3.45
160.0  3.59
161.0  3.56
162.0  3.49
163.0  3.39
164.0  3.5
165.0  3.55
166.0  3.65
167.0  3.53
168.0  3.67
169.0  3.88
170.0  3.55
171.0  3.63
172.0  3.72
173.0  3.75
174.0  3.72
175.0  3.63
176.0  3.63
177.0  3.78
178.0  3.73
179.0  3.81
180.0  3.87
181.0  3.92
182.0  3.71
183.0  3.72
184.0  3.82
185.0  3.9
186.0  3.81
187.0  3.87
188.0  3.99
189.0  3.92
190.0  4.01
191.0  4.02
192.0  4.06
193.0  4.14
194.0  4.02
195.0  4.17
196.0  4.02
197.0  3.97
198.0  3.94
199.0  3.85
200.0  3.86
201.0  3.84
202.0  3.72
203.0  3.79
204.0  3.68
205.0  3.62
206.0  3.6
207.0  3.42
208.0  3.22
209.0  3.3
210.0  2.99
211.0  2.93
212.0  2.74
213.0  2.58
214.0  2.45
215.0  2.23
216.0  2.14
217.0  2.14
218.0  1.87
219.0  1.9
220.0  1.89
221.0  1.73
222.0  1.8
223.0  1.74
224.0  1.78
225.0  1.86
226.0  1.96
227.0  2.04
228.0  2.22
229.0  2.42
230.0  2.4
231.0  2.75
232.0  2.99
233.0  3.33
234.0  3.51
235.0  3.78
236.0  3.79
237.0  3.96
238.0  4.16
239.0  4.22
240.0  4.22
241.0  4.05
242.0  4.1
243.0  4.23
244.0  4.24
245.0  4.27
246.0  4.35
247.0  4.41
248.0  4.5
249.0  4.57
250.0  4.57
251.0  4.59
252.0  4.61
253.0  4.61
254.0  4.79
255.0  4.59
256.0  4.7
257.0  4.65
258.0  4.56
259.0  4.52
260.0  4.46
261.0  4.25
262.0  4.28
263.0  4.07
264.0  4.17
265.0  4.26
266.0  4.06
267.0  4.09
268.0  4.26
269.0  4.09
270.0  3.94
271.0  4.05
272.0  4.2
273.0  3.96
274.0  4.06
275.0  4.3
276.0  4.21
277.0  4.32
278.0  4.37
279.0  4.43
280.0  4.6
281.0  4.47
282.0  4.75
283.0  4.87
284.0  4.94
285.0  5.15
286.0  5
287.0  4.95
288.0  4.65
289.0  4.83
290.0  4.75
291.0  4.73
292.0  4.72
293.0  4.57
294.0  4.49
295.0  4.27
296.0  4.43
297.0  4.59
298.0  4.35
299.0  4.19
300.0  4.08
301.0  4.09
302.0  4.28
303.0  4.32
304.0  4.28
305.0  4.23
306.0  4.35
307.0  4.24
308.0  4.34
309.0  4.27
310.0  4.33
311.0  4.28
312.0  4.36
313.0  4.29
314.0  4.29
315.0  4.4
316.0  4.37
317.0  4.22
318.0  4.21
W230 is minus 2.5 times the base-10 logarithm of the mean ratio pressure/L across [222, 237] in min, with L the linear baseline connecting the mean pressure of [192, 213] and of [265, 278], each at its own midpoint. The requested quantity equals 0.41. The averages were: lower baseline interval 3.63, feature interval 2.63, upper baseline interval 4.14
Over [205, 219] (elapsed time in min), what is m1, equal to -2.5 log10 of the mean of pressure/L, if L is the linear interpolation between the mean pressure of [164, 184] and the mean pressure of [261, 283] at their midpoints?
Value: 0.39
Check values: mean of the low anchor 3.71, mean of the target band 2.74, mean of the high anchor 4.25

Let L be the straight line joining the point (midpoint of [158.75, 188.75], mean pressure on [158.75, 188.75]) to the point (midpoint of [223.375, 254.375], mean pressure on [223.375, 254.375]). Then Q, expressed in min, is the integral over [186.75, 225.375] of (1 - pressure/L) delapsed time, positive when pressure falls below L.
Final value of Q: 5.5 min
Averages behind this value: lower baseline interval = 3.7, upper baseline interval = 3.64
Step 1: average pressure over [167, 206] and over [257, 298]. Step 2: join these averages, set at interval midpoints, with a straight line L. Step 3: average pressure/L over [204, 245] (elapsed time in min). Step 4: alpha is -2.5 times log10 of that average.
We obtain 0.36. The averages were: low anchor 3.83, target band 2.93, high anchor 4.44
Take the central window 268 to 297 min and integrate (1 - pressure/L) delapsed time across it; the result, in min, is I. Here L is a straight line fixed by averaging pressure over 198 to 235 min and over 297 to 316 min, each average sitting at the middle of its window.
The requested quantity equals -4.63 min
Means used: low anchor 2.76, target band 4.5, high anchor 4.29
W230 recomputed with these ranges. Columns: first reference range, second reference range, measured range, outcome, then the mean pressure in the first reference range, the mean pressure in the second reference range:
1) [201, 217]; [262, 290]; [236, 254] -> -0.14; 3.09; 4.41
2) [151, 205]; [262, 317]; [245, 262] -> -0.09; 3.73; 4.39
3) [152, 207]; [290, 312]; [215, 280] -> 0.12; 3.73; 4.36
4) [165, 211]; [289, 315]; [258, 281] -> -0.01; 3.75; 4.37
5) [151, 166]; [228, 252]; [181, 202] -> -0.08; 3.49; 3.87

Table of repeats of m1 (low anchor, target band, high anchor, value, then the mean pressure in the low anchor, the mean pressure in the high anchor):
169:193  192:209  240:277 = 0.04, 3.82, 4.32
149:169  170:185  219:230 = -0.21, 3.52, 1.96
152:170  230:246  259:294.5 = 0.09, 3.53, 4.44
